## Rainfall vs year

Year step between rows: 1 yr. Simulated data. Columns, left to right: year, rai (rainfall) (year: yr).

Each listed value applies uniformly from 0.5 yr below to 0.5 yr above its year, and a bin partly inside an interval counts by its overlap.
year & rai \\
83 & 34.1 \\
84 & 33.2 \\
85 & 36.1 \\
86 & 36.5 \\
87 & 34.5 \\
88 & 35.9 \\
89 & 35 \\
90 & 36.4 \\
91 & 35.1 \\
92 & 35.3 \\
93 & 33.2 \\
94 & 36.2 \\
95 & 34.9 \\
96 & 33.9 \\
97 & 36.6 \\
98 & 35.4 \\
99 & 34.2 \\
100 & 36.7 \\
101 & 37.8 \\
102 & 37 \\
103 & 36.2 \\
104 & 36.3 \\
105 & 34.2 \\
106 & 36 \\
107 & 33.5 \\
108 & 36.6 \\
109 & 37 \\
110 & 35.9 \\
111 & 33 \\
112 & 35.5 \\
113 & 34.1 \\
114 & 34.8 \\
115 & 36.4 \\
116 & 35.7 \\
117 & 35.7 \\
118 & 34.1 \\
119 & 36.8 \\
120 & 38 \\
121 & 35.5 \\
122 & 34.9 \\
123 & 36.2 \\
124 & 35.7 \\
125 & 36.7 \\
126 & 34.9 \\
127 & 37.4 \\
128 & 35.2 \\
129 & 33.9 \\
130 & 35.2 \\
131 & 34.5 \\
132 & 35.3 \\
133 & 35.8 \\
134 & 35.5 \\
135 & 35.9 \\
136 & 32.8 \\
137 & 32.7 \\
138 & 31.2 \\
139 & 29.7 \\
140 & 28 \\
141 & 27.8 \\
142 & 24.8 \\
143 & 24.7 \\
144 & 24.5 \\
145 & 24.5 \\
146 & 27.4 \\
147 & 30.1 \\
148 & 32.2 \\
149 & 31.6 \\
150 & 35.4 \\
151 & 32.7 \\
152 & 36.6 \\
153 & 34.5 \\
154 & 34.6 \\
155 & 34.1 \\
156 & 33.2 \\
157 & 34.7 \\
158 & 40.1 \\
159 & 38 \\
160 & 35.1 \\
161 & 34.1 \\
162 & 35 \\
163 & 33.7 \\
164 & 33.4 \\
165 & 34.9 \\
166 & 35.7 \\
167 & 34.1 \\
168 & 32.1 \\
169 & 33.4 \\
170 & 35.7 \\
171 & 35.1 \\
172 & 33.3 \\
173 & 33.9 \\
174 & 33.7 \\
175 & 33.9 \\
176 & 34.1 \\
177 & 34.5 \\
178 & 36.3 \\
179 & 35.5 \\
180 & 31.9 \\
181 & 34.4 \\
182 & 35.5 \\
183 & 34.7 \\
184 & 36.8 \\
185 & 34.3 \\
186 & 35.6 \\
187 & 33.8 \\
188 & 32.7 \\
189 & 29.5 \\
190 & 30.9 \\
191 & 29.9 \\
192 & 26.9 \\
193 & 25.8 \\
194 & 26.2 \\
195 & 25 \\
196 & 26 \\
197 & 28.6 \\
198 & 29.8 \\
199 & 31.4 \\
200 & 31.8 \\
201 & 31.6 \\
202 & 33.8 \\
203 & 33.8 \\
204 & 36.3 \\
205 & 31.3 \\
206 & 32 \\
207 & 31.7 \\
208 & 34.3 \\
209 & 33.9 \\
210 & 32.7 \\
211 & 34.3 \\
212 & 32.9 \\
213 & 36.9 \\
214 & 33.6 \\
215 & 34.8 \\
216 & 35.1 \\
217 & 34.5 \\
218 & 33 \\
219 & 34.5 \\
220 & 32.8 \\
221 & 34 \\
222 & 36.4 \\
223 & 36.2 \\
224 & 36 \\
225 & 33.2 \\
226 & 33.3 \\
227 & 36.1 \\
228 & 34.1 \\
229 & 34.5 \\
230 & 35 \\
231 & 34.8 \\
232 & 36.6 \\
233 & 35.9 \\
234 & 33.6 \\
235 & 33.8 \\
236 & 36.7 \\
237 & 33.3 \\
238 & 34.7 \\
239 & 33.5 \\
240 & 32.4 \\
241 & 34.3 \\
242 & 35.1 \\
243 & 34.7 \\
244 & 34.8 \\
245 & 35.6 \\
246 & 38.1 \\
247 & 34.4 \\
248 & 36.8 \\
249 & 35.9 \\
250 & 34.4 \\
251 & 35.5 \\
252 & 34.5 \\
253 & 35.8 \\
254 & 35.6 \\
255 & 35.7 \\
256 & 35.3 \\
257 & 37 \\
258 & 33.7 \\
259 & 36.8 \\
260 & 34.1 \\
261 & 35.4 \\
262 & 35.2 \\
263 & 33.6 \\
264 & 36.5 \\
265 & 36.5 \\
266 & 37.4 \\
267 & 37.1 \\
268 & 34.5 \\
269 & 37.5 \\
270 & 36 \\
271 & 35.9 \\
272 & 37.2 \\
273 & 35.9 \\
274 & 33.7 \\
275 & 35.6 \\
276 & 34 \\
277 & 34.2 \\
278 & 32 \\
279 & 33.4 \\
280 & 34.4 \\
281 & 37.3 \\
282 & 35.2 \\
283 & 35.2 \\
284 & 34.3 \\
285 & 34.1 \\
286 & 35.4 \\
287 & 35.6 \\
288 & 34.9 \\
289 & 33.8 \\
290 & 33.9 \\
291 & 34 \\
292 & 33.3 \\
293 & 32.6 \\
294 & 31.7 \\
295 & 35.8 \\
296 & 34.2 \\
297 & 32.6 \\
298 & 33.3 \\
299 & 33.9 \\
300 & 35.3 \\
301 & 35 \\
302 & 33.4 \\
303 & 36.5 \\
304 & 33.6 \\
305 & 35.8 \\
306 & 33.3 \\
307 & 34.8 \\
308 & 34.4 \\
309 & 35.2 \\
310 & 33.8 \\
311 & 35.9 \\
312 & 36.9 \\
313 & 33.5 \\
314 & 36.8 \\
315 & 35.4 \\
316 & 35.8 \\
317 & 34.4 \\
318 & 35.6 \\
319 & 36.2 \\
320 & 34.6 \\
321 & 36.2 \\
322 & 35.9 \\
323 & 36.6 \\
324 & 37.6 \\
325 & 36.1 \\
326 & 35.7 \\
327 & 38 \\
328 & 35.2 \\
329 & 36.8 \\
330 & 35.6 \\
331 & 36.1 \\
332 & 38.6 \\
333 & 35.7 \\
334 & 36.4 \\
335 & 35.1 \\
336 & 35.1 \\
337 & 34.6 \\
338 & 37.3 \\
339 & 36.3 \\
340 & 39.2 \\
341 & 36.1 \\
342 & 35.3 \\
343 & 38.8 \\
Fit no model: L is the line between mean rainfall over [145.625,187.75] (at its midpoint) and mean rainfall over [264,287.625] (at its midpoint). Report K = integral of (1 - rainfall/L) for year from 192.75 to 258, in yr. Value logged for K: 2.0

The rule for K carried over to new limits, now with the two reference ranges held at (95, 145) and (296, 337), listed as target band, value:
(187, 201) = 2.2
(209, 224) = 0.1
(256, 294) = 0.1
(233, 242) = 0.2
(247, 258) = -0.2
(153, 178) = -0.1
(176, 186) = -0.1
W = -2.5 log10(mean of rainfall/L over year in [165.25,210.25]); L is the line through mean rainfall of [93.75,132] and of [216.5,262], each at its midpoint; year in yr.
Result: 0.09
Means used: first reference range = 35.6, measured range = 32.5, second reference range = 34.9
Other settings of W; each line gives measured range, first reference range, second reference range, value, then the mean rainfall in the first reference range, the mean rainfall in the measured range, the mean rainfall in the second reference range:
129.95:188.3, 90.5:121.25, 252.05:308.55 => 0.06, 35.5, 33.3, 34.9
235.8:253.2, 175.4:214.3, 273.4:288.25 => -0.04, 32.3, 35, 34.6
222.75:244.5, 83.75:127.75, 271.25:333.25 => 0.02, 35.6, 34.6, 35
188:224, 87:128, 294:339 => 0.11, 35.6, 32.1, 35.4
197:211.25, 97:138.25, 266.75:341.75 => 0.09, 35.4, 32.6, 35.2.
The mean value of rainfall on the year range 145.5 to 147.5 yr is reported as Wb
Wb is 28.8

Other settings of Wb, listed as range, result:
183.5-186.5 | 35.6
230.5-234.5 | 35.2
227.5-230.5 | 34.5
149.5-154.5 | 34.8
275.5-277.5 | 34.1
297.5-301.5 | 34.4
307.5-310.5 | 34.5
